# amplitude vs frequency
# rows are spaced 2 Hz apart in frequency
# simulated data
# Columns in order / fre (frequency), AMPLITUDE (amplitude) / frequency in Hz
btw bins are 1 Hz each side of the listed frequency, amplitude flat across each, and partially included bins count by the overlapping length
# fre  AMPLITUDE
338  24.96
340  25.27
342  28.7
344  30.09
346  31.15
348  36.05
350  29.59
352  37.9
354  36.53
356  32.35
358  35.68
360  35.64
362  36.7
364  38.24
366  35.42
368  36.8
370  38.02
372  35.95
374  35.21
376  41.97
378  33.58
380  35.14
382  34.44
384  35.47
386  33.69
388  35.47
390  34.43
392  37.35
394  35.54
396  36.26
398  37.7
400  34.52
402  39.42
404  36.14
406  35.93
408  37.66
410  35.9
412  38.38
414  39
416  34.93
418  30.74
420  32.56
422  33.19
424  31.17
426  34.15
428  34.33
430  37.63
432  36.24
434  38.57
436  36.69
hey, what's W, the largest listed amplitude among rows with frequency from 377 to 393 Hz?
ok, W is 37.35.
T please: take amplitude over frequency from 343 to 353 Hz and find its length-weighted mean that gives 33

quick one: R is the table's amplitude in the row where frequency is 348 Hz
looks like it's 36.05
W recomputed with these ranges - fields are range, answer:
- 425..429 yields 34.33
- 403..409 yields 37.66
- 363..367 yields 38.24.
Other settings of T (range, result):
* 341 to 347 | 30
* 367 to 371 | 37.4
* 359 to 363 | 36.2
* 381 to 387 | 34.5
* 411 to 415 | 38.7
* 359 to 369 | 36.6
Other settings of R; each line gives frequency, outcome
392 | 37.35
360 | 35.64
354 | 36.53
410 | 35.9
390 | 34.43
